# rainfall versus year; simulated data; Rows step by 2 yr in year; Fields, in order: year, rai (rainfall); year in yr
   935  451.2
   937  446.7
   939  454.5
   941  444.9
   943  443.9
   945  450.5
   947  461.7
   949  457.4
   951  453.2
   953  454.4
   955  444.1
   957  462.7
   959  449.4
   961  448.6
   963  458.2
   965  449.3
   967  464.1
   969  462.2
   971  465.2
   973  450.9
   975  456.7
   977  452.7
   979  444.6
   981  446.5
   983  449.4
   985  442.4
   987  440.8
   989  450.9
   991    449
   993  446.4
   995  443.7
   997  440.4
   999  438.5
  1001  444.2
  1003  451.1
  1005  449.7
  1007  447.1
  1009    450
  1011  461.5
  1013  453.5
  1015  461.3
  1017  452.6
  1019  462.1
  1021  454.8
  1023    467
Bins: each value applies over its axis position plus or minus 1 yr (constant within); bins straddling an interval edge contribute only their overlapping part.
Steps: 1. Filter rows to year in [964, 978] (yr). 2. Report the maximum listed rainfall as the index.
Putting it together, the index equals 465.2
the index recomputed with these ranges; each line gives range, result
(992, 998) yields 446.4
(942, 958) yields 462.7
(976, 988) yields 452.7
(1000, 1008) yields 451.1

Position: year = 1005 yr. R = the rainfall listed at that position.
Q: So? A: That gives 449.7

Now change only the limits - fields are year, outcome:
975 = 456.7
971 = 465.2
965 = 449.3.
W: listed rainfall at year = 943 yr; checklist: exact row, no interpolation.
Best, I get 443.9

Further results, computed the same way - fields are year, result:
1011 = 461.5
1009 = 450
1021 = 454.8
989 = 450.9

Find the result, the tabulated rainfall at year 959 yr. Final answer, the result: 449.4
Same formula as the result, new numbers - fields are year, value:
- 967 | 464.1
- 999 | 438.5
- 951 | 453.2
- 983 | 449.4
